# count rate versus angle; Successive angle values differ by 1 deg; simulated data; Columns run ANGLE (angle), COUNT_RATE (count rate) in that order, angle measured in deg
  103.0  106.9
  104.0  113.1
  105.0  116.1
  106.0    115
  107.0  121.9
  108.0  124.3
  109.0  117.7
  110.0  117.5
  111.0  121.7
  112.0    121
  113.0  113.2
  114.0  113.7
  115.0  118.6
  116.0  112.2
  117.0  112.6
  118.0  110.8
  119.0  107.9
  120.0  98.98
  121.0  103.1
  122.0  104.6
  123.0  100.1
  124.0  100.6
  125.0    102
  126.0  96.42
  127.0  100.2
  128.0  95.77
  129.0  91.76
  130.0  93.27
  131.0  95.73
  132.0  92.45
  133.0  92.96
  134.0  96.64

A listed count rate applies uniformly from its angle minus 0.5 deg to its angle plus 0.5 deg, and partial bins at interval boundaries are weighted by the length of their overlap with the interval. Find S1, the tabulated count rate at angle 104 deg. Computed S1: 113.1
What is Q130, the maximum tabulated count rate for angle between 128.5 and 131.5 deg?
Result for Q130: 95.73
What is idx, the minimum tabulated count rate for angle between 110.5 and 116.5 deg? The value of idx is 112.2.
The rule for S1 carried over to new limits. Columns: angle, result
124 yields 100.6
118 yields 110.8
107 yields 121.9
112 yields 121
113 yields 113.2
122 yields 104.6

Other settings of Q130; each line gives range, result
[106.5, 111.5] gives 124.3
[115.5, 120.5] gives 112.6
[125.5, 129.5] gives 100.2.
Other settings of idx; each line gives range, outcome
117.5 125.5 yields 98.98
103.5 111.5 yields 113.1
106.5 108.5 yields 121.9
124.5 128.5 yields 95.77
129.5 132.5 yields 92.45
